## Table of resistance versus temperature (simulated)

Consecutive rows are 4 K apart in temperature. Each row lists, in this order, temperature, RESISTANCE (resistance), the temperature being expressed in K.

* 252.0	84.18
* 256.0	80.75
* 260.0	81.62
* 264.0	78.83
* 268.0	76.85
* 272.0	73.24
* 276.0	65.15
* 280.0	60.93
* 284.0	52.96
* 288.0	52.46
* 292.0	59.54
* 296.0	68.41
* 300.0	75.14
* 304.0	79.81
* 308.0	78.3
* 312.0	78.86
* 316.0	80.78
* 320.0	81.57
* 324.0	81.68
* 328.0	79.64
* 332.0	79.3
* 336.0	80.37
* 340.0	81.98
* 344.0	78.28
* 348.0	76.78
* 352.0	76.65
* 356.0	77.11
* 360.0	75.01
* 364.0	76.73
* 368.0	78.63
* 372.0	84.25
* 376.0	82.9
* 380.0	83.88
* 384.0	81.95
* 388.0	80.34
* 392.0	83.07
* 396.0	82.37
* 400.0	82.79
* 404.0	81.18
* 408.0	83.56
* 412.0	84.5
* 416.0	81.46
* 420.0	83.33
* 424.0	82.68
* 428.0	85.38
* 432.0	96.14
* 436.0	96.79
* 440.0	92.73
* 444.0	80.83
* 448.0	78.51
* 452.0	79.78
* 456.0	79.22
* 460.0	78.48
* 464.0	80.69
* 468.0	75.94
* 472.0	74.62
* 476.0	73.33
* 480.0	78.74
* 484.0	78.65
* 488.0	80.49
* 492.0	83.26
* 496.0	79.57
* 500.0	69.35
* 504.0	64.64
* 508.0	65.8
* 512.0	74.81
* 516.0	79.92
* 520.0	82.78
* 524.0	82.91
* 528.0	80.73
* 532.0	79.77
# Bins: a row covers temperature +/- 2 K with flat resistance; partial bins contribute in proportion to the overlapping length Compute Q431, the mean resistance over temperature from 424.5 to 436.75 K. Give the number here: 91.1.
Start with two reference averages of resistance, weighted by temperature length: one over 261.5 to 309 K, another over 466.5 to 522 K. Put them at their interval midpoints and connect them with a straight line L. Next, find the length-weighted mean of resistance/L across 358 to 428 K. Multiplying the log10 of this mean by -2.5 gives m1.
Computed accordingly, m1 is -0.13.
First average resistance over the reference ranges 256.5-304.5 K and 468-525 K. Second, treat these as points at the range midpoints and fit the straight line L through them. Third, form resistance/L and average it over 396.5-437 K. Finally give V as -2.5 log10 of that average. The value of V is -0.16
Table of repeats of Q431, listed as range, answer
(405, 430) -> 83.4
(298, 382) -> 79.4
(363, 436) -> 83.5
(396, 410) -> 82.5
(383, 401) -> 82.1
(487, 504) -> 76.4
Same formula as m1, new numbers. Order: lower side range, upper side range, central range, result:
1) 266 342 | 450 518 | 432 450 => -0.169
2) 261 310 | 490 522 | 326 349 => -0.135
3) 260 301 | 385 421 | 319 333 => -0.112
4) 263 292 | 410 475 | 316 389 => -0.096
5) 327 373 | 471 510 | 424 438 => -0.193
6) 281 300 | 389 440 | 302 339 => -0.205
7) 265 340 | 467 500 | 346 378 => -0.058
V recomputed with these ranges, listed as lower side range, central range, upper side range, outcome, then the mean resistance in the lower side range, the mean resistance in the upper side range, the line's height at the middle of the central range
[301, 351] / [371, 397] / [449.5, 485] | -0.051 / 79.6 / 77.7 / 78.8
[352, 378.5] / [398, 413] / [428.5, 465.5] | -0.013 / 79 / 84.9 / 81.9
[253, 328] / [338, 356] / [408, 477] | -0.024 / 72.9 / 82.8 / 76.6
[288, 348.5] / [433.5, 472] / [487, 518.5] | -0.098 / 76.6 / 74.7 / 75.2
